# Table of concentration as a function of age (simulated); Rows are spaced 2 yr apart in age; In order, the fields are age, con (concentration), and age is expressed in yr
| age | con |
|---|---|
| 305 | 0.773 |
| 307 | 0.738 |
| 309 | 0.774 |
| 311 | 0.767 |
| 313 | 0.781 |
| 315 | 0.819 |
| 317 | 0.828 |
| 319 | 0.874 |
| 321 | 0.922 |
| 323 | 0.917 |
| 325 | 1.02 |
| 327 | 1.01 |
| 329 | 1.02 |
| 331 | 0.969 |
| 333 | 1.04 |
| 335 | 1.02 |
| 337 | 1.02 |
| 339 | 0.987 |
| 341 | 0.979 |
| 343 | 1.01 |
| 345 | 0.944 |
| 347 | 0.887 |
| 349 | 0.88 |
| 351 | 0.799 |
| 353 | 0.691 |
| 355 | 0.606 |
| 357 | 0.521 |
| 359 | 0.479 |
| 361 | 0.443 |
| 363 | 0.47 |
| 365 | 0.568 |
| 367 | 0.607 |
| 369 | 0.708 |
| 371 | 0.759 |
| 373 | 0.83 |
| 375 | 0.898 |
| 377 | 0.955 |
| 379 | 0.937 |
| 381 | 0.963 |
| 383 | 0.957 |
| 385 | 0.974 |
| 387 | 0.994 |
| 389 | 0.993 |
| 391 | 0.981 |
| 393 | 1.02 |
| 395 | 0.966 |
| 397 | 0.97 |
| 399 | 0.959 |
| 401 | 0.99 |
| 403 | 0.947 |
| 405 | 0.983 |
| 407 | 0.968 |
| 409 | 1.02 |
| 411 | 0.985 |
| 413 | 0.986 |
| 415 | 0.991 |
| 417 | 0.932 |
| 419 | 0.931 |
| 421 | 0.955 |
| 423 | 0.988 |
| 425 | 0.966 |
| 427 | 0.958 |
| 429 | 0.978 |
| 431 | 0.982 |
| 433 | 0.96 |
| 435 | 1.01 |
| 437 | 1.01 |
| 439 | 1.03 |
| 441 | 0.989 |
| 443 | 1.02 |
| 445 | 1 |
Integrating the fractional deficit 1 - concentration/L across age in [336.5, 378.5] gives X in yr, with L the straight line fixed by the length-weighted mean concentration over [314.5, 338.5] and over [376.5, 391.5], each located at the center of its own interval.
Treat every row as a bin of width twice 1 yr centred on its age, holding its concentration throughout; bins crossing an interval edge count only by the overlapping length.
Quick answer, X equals 8.8 yr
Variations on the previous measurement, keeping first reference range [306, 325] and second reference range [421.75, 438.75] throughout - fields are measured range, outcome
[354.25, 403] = 5.39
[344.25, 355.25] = 0.84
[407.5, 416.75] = -0.28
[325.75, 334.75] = -1.66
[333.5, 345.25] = -1.80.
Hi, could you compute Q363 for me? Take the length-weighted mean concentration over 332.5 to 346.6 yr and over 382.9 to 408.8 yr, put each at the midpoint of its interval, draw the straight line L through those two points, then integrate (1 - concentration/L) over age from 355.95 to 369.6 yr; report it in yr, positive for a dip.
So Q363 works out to 6.2 yr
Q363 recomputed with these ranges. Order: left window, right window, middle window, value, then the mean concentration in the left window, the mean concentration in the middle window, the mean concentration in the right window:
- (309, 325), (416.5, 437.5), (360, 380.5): 4.2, 0.851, 0.723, 0.97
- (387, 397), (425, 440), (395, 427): 0.6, 0.988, 0.971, 0.988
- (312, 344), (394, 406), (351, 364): 5.5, 0.951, 0.555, 0.969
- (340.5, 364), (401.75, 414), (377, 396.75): -2.1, 0.72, 0.975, 0.982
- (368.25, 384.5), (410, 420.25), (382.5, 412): -1.7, 0.881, 0.981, 0.965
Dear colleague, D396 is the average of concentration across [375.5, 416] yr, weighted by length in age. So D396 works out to 0.976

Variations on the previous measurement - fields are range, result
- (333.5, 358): 0.866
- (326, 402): 0.863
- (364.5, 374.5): 0.711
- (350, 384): 0.717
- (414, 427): 0.96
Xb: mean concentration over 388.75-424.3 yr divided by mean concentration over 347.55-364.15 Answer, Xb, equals 1.58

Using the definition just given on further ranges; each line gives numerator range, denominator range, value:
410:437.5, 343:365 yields 1.43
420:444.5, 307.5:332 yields 1.11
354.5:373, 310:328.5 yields 0.66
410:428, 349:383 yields 1.35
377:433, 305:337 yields 1.08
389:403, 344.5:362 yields 1.43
